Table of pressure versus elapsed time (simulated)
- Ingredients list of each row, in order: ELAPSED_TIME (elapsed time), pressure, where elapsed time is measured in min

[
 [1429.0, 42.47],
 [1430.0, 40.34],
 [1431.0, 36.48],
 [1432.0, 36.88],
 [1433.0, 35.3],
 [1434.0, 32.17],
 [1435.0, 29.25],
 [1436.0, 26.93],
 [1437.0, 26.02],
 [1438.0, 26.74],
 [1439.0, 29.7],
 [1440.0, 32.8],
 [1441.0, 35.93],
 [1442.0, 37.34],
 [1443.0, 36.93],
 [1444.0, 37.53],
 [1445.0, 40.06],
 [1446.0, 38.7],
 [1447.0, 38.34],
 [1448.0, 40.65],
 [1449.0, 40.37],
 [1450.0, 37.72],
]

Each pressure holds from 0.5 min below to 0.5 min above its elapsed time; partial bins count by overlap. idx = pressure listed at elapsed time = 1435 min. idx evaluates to 29.25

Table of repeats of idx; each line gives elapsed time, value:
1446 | 38.7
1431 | 36.48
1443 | 36.93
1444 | 37.53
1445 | 40.06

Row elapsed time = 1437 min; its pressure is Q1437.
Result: 26.02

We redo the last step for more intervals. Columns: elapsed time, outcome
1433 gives 35.3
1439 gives 29.7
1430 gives 40.34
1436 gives 26.93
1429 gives 42.47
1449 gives 40.37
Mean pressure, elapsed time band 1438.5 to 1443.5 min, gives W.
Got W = 34.5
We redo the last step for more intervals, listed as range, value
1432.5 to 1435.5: 32.2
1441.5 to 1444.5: 37.3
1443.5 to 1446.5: 38.8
